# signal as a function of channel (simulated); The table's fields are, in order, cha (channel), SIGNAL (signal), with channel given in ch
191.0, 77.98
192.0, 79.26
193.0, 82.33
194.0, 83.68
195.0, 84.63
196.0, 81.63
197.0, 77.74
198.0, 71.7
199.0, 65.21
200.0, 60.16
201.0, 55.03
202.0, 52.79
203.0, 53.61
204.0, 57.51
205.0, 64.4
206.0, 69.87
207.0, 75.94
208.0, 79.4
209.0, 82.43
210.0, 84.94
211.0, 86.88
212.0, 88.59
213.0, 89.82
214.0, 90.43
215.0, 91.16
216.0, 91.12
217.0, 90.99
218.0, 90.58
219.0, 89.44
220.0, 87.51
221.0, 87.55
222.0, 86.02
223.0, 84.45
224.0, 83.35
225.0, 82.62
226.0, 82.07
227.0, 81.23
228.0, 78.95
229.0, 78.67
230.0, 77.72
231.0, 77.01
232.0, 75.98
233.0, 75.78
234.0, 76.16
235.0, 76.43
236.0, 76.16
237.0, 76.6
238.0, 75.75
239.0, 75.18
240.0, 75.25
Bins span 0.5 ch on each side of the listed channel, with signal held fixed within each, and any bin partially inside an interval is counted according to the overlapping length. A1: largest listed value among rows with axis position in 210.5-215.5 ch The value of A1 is 91.16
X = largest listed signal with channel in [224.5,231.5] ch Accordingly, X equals 82.62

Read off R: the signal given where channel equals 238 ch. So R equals 75.75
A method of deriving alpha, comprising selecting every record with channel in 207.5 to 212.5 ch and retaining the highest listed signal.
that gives 88.59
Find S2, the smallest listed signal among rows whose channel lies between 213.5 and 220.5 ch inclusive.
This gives 87.51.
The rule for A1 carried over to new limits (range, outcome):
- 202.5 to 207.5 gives 75.94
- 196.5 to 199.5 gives 77.74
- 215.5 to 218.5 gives 91.12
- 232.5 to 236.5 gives 76.43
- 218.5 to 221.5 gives 89.44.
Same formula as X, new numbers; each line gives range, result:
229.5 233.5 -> 77.72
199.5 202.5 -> 60.16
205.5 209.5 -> 82.43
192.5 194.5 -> 83.68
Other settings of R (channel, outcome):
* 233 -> 75.78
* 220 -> 87.51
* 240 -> 75.25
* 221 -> 87.55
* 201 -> 55.03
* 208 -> 79.4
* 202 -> 52.79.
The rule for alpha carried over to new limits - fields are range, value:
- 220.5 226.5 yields 87.55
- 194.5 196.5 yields 84.63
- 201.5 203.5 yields 53.61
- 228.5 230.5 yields 78.67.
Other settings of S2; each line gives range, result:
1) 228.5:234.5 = 75.78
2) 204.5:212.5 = 64.4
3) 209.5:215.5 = 84.94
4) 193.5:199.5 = 65.21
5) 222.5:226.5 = 82.07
